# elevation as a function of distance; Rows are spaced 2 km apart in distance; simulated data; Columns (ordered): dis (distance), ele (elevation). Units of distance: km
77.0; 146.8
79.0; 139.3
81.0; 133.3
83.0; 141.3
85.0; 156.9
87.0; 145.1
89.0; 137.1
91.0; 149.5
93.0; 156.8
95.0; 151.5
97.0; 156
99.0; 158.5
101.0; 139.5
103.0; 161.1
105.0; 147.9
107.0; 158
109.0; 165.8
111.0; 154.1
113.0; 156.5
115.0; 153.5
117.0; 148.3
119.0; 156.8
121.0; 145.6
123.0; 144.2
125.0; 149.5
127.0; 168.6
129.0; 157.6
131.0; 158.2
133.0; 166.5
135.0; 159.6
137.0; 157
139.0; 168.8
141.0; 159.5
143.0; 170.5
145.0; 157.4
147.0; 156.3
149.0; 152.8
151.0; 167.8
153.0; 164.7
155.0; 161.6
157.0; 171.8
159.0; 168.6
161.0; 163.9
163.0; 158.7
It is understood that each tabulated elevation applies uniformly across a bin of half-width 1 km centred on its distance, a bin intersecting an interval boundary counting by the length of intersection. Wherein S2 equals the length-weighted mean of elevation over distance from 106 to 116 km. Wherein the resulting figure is 158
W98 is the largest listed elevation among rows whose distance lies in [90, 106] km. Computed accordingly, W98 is 161.1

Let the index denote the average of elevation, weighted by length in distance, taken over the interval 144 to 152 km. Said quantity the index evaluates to 159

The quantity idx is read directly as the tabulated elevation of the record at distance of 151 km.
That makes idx 167.8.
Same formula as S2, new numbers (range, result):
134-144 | 163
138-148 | 162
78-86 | 143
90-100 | 154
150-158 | 166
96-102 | 151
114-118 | 151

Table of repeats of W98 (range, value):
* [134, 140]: 168.8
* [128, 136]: 166.5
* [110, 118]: 156.5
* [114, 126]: 156.8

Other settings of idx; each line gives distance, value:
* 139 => 168.8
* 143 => 170.5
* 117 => 148.3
